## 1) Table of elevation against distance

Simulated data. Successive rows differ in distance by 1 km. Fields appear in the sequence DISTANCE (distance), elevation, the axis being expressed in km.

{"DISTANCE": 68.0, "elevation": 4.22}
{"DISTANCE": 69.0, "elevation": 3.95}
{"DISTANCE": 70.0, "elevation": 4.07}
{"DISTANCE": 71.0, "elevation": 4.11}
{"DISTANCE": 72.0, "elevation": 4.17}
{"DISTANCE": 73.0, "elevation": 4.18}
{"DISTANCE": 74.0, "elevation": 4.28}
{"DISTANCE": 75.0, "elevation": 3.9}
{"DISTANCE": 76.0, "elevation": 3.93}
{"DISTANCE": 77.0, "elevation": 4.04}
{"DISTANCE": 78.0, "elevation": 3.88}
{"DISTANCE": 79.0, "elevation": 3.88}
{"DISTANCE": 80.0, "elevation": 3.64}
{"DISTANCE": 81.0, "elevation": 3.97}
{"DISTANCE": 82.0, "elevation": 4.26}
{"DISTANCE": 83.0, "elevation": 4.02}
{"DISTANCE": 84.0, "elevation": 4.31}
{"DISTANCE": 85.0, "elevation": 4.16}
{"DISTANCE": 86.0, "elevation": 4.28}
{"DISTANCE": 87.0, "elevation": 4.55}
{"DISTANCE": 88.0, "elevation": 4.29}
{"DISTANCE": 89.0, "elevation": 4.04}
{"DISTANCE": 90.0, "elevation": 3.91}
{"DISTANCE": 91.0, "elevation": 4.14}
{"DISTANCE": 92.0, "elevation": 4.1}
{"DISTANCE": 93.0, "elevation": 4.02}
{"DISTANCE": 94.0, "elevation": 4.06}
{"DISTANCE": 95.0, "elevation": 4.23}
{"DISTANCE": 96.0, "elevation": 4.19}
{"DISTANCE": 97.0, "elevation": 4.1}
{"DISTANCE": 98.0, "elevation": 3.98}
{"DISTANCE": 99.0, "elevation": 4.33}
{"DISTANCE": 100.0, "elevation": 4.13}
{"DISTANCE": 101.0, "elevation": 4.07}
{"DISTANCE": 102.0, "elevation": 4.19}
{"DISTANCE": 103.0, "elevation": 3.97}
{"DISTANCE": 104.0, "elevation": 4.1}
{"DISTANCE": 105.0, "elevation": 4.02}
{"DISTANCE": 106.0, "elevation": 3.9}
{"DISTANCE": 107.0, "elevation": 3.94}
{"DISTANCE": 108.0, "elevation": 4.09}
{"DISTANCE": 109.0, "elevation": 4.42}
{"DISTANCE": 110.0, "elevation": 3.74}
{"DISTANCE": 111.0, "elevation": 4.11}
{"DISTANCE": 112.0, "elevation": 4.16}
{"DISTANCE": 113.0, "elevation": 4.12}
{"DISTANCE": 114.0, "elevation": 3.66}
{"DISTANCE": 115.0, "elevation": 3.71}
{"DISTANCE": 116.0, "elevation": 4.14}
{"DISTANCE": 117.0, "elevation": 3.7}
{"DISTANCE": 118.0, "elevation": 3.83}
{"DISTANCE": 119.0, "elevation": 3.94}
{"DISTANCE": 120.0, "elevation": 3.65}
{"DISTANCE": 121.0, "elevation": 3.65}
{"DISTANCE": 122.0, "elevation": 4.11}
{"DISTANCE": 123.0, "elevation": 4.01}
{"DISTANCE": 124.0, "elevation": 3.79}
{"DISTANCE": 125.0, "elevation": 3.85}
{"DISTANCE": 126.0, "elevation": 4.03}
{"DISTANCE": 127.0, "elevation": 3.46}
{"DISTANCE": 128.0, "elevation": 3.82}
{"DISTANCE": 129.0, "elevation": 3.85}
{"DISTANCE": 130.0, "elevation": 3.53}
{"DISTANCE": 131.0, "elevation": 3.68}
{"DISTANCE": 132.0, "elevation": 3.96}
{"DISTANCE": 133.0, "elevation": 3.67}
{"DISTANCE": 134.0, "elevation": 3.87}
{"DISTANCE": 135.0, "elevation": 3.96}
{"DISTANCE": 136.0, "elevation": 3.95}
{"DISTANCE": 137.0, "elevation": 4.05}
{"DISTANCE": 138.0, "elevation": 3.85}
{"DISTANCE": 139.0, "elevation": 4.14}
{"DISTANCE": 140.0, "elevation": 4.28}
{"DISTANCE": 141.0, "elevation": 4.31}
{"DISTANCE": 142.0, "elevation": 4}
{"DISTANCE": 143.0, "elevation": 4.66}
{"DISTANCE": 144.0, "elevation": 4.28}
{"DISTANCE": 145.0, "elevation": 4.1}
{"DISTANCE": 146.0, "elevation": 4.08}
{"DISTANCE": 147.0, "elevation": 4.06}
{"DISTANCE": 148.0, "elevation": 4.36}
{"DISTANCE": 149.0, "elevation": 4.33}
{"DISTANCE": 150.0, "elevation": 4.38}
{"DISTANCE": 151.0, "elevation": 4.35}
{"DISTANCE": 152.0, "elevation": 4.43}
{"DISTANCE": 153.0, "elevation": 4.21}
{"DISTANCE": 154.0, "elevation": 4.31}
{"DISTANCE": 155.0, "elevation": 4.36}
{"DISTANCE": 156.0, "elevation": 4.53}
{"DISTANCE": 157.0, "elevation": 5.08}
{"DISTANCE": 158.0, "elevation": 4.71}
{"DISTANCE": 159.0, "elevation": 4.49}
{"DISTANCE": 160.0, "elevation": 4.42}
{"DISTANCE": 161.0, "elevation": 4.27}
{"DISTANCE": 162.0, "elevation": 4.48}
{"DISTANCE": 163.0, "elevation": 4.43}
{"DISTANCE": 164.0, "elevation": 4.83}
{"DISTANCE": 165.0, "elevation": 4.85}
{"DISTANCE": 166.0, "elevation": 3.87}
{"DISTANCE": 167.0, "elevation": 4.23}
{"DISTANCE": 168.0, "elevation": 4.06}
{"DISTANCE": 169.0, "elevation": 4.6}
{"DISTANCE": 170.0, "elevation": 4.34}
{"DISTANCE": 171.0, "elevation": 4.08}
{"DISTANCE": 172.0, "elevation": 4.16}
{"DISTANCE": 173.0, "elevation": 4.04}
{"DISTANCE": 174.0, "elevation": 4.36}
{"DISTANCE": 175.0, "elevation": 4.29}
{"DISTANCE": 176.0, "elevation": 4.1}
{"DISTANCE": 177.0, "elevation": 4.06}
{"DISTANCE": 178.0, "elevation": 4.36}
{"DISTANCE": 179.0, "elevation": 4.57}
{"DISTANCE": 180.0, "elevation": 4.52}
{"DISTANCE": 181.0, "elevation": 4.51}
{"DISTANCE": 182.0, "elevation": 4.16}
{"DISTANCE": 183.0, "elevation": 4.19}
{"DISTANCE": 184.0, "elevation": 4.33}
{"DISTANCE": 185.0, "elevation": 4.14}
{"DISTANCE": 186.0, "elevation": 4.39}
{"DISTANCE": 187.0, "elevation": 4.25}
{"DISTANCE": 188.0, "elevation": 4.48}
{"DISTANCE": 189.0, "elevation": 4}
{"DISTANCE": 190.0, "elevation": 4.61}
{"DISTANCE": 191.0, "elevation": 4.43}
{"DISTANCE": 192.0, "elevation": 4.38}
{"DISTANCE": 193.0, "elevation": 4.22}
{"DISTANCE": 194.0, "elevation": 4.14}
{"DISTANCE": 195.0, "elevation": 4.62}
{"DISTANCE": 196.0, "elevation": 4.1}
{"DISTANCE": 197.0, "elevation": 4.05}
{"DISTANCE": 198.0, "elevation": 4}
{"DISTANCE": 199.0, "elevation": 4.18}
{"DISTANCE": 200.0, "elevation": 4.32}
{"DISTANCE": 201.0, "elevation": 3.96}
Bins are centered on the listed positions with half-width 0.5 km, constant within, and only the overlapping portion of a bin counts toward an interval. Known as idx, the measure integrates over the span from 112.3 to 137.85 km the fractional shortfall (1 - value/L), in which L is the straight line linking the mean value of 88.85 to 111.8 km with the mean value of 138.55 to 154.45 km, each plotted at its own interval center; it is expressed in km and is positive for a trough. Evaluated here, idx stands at 2.06 km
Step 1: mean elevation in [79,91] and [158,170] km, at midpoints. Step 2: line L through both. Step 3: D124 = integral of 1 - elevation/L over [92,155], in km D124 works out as 3.4 km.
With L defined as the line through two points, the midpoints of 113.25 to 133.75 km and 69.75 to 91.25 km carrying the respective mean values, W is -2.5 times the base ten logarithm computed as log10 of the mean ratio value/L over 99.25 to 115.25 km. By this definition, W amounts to -0.032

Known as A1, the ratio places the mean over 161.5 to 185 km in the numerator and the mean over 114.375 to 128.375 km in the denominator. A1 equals 1.1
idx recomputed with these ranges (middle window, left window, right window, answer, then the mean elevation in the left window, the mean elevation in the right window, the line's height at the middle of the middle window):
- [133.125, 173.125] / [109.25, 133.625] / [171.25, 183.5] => -2.0 km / 3.85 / 4.27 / 4.09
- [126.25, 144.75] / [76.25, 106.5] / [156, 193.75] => 1.2 km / 4.09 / 4.36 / 4.23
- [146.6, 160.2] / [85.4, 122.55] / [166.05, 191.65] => -0.7 km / 4.04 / 4.28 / 4.2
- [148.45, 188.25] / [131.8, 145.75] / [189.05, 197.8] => -1.6 km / 4.08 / 4.29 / 4.19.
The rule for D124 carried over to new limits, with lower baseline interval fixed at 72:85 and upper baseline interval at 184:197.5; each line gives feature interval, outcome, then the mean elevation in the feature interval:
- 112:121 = 0.6 km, 3.85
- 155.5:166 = -0.9 km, 4.57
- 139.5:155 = -0.3 km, 4.28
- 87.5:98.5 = -0.1 km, 4.1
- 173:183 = -0.1 km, 4.3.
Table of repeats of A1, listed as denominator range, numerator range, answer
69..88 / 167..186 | 1.04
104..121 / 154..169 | 1.13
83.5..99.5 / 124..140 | 0.93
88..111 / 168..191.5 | 1.05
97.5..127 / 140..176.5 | 1.09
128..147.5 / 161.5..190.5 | 1.08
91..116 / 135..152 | 1.03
